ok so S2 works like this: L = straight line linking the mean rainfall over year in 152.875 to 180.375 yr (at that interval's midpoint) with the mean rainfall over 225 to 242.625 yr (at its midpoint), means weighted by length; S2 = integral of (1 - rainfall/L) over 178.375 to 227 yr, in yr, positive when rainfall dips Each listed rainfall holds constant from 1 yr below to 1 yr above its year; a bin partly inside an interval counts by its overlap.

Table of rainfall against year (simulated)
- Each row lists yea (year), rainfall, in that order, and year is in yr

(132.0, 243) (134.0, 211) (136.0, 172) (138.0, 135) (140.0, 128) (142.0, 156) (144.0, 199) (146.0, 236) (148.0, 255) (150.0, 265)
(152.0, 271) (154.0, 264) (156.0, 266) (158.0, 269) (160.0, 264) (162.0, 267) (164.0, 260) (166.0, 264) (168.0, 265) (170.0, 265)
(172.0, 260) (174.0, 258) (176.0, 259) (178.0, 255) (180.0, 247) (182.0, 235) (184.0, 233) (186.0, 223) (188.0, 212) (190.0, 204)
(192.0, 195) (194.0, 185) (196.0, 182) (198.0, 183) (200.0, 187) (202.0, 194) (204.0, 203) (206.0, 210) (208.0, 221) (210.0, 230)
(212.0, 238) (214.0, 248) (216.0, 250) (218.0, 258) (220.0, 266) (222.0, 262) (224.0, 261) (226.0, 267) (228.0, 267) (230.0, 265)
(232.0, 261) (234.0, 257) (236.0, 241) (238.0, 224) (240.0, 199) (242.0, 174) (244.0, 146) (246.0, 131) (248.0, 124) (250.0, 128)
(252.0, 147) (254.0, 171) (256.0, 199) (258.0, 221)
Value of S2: 4.9 yr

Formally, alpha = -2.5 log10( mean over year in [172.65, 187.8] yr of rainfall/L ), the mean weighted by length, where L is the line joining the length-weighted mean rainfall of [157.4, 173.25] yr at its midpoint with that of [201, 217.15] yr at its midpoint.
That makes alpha 0.03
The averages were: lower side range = 264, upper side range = 225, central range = 243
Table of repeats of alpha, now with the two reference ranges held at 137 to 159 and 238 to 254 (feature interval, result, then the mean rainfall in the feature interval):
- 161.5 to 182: -0.246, 259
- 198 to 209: -0.094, 201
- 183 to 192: -0.106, 215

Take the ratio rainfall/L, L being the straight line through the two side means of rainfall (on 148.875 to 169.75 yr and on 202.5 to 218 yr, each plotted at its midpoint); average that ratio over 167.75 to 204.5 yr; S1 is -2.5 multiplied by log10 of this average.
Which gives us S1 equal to 0.11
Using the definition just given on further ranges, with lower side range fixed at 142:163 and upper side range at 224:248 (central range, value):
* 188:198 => 0.217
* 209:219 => -0.081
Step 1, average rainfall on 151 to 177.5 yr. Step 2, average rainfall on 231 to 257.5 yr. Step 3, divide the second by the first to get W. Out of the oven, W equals 0.7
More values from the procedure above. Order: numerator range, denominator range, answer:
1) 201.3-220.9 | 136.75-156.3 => 1.08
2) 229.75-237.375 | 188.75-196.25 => 1.31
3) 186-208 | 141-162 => 0.81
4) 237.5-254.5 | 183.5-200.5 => 0.79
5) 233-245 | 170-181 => 0.81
